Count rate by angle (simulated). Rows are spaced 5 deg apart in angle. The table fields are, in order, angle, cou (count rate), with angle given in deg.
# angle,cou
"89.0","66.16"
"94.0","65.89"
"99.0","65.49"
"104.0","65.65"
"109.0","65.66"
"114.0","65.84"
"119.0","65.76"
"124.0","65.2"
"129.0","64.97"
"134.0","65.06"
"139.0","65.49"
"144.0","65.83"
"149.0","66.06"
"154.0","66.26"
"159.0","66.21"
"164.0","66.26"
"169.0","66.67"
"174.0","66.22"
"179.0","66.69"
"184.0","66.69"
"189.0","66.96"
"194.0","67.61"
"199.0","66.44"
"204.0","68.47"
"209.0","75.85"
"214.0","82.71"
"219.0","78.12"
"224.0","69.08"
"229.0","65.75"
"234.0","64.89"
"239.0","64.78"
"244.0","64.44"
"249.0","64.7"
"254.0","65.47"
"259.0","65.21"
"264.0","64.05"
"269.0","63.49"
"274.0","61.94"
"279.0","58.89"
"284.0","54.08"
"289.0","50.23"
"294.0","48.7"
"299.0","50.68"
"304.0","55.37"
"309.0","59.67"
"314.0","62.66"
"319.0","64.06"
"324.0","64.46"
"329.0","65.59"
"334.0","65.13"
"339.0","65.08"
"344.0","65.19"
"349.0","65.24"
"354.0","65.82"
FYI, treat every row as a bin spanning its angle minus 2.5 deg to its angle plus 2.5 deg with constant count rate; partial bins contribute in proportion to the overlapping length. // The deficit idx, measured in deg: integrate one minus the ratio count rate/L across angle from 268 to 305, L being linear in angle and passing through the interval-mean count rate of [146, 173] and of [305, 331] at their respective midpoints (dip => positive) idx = 4.9 deg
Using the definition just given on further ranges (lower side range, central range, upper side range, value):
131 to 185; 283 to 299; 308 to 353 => 3.5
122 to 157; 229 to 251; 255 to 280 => -0.4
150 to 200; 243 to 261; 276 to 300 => -2.4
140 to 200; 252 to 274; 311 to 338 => 0.3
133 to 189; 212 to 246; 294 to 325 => -3.9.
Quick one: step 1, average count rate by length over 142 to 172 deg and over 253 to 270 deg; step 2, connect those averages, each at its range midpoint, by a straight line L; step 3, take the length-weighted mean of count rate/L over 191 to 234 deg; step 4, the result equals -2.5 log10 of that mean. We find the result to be -0.09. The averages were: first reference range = 66.2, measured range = 71.3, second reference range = 64.6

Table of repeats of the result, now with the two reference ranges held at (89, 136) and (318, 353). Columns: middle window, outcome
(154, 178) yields -0.02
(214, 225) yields -0.17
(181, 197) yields -0.03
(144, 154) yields -0.01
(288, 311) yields 0.22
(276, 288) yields 0.17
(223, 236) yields -0.02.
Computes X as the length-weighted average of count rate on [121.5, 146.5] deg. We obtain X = 65.3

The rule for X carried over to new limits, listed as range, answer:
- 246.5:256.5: 65.1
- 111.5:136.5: 65.4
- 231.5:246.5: 64.7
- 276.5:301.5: 52.5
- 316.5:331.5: 64.7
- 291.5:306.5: 51.6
